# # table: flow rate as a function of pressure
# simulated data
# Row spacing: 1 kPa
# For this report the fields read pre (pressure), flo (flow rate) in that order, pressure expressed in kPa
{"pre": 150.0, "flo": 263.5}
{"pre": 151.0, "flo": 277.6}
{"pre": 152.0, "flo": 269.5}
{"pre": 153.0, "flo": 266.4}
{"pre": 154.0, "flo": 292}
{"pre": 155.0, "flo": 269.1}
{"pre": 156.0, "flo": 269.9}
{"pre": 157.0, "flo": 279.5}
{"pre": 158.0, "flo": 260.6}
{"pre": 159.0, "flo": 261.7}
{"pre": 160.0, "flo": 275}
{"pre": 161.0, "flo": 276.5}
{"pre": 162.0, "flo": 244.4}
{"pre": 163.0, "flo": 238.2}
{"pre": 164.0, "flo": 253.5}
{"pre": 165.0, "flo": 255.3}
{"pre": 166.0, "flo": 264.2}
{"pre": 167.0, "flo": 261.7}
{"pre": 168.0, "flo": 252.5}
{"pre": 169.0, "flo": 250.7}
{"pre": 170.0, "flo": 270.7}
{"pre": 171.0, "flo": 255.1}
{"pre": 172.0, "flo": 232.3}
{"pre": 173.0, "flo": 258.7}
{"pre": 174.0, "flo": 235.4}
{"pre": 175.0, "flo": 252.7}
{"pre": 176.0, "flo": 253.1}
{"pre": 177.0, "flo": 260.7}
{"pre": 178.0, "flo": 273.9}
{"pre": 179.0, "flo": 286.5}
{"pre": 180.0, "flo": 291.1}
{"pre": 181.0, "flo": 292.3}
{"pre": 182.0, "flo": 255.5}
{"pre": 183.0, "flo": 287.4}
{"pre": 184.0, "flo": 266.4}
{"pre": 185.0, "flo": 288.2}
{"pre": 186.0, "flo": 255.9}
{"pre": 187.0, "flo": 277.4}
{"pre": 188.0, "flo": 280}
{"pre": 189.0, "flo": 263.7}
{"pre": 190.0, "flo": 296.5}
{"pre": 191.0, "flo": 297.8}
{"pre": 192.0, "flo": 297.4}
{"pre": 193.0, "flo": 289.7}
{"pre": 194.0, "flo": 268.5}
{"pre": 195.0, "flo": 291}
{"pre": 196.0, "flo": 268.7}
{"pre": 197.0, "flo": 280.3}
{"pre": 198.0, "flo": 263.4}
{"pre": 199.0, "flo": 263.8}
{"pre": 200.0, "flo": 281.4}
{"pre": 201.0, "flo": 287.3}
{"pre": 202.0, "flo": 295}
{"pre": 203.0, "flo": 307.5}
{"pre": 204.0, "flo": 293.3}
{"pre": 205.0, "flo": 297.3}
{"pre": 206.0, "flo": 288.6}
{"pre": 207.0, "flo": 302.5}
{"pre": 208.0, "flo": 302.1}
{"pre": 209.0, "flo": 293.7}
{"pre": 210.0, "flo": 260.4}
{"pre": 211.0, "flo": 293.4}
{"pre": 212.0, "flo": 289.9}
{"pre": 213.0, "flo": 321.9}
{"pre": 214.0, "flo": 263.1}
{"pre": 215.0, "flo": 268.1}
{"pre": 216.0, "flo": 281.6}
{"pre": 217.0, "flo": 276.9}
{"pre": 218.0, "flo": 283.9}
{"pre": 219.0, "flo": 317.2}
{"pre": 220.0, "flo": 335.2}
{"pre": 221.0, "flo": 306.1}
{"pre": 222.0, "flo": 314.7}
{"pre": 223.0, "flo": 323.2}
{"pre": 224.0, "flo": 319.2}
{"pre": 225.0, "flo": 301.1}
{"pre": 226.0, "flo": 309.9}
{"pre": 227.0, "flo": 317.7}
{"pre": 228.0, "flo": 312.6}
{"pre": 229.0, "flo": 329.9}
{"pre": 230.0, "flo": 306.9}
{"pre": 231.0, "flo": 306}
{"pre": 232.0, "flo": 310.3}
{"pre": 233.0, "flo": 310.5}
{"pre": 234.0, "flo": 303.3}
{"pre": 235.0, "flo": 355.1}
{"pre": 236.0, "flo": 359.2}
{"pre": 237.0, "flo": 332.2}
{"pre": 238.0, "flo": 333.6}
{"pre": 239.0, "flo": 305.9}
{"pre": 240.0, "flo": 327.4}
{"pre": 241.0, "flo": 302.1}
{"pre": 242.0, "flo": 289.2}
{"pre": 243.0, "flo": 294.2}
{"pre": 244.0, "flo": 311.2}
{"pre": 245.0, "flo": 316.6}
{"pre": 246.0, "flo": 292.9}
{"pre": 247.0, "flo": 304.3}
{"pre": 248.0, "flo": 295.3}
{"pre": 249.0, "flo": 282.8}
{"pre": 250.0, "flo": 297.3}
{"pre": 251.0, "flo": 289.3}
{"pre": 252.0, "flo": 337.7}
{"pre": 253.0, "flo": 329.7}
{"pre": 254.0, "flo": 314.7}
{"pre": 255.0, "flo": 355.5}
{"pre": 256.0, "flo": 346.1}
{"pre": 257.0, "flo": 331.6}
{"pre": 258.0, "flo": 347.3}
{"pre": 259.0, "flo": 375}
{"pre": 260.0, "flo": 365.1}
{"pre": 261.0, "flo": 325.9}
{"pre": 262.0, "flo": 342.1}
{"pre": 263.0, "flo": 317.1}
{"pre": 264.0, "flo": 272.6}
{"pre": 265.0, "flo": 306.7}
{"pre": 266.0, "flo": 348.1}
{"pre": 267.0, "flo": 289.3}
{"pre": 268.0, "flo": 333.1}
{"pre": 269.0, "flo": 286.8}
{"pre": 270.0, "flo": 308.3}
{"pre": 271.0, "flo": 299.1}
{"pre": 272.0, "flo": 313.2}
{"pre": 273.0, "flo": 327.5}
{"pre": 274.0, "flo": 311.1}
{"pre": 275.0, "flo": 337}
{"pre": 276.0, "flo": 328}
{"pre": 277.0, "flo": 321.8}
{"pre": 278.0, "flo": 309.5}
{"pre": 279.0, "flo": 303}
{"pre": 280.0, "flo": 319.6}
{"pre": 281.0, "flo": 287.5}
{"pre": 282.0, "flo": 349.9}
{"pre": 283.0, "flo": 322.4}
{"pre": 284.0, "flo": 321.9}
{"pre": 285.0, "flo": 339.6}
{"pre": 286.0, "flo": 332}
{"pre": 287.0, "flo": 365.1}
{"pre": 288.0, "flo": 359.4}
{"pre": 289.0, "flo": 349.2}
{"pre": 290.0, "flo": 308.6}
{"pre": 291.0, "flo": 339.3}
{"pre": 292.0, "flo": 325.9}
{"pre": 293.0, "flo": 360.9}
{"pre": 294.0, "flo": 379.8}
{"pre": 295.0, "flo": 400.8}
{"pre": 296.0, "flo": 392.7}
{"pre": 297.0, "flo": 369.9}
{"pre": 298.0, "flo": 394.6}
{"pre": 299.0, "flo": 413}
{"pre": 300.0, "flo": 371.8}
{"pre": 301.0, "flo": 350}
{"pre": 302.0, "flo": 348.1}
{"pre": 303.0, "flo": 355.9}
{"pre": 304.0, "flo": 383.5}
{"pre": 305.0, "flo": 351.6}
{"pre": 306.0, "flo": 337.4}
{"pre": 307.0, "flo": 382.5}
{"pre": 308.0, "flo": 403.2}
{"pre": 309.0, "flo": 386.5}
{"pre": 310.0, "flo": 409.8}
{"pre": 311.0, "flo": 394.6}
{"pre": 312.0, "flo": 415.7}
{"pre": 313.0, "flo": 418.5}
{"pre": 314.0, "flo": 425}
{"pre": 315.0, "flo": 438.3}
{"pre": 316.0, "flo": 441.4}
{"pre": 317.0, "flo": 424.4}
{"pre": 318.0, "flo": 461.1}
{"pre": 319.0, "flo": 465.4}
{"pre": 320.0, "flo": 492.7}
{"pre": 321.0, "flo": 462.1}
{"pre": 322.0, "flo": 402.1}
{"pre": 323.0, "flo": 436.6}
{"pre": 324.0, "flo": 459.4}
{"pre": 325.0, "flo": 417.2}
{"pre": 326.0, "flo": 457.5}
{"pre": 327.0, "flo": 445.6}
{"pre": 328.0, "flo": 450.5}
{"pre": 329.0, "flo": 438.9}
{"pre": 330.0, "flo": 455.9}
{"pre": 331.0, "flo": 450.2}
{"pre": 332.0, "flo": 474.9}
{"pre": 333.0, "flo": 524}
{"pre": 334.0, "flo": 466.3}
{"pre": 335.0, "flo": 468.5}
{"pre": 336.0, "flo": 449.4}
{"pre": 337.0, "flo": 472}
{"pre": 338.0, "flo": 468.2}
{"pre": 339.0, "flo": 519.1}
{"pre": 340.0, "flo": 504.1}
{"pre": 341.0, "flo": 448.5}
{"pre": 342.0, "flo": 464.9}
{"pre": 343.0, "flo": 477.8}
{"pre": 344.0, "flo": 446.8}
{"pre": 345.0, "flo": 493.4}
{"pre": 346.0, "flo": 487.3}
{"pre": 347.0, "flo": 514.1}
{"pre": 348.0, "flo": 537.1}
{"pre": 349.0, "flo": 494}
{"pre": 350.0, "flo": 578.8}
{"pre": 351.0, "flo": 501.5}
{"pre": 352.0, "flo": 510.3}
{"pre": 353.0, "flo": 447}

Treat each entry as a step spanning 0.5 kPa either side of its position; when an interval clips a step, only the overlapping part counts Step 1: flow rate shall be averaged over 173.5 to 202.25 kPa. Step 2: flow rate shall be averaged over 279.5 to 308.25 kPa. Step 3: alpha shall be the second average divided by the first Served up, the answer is 1.3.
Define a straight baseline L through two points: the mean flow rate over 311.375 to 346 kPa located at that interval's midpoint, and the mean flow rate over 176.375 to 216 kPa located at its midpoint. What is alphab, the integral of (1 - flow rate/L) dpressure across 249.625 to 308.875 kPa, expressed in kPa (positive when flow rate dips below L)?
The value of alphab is 8.0 kPa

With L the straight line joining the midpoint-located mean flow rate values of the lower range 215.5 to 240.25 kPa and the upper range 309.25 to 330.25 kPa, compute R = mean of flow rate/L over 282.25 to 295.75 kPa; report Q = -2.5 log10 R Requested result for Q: 0.14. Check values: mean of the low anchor 315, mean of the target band 347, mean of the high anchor 438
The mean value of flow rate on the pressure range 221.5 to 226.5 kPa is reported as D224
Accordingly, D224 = 314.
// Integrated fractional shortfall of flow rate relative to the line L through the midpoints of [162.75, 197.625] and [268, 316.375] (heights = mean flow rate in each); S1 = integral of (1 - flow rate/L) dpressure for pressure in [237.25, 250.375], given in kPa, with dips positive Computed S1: 0.6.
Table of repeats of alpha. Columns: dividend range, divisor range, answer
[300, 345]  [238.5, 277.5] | 1.37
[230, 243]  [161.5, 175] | 1.26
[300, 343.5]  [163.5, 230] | 1.53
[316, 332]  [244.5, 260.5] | 1.39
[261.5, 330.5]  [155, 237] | 1.30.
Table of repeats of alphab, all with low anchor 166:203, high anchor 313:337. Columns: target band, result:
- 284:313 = 3.5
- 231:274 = 4.8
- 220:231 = 0.3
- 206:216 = 0.6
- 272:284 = 2.2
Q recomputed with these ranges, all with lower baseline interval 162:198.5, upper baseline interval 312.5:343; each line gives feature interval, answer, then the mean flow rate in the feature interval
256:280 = 0.180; 322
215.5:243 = 0.059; 313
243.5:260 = 0.122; 322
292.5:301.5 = 0.098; 382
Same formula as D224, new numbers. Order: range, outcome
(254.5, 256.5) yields 351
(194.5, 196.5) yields 280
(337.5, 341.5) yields 485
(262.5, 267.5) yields 307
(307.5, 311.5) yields 399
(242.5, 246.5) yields 304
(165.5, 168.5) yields 259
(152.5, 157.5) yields 275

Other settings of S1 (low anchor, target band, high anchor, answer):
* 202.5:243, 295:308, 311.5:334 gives 1.4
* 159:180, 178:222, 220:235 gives 0.2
